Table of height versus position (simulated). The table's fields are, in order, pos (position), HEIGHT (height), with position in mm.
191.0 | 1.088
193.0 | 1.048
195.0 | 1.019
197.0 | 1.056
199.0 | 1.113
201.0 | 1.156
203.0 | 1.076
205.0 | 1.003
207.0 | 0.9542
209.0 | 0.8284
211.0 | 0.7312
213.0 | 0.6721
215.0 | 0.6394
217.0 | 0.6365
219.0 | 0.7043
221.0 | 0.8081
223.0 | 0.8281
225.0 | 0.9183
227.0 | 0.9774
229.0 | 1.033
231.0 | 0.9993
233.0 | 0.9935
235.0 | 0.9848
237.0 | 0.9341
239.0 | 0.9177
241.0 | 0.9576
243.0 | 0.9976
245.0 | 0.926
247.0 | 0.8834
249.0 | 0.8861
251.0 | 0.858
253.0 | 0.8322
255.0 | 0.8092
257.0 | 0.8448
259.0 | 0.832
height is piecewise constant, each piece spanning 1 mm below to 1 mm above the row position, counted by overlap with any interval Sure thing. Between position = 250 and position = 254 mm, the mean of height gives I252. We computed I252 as 0.845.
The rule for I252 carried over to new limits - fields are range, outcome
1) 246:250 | 0.885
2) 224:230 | 0.976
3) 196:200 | 1.08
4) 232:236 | 0.989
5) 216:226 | 0.779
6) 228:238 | 0.989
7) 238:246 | 0.95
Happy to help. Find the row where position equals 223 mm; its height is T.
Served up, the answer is 0.8281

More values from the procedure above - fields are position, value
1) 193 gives 1.048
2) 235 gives 0.9848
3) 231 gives 0.9993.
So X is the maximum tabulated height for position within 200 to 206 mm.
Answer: 1.156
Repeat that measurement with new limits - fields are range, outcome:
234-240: 0.9848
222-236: 1.033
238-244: 0.9976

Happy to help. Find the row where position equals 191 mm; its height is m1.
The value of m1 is 1.088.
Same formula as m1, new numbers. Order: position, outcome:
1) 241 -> 0.9576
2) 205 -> 1.003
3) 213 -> 0.6721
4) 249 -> 0.8861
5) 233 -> 0.9935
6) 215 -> 0.6394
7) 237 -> 0.9341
